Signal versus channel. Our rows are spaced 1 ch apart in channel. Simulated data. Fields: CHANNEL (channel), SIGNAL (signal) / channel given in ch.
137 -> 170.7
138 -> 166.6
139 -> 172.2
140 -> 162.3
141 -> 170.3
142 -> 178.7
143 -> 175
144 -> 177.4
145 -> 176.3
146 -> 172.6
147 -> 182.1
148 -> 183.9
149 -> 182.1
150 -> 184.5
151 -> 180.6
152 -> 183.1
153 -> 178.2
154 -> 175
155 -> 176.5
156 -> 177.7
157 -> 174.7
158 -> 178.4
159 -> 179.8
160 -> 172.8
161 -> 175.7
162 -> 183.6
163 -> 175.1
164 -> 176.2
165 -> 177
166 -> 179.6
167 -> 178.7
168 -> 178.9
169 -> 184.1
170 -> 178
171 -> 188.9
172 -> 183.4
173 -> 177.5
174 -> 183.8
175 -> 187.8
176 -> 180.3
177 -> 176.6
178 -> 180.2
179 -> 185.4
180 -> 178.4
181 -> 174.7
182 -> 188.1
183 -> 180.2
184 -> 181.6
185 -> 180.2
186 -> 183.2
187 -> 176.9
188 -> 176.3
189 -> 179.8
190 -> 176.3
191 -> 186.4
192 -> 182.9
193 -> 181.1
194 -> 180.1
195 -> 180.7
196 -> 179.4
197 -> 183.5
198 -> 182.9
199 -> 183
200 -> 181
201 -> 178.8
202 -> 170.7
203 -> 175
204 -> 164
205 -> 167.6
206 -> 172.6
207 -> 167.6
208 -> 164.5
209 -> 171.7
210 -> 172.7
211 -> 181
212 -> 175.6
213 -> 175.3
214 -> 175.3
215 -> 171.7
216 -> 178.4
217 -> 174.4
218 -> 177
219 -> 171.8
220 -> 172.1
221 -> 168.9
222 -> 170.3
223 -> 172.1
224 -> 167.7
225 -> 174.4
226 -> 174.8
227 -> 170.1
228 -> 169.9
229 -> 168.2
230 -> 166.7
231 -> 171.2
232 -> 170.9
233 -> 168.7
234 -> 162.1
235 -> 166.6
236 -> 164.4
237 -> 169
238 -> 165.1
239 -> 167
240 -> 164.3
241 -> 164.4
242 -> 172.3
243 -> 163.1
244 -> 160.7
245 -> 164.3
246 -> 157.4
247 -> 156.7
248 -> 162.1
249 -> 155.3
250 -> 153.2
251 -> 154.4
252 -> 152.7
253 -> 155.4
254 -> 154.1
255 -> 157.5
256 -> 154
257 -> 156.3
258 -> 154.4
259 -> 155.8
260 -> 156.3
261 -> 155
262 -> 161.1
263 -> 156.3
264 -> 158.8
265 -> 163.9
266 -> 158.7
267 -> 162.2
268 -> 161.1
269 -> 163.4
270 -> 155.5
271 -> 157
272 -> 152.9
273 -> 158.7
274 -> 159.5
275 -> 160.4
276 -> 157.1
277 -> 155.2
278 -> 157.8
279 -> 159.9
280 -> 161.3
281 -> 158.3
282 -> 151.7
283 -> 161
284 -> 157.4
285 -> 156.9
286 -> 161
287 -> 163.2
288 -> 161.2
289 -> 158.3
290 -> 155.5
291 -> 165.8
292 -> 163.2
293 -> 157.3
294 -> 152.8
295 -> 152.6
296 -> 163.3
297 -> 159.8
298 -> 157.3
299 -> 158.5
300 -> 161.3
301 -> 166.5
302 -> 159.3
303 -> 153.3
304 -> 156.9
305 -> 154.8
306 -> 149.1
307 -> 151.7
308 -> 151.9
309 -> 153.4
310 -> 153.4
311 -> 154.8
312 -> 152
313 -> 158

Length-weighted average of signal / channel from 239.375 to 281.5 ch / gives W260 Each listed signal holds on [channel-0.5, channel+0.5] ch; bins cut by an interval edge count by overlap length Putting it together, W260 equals 159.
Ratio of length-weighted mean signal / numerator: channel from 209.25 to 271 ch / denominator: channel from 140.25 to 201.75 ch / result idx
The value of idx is 0.92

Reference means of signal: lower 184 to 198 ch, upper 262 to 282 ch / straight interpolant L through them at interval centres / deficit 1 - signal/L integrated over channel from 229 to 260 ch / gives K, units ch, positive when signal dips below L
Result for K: 0.90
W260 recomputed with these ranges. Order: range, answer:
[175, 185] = 181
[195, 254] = 169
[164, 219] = 178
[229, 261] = 161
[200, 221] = 173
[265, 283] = 159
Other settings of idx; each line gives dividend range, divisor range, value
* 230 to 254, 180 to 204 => 0.90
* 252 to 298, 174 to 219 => 0.89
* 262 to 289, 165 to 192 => 0.88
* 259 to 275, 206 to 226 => 0.92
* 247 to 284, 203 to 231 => 0.92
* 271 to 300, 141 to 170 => 0.89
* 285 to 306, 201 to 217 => 0.92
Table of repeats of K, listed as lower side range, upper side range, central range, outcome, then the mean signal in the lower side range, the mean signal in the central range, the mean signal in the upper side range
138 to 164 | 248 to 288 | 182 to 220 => -1.8 ch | 177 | 177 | 158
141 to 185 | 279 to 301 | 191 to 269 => 0.5 ch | 180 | 168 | 159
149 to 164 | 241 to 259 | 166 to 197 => -1.5 ch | 178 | 181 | 158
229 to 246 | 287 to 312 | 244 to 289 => 1.1 ch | 166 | 158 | 157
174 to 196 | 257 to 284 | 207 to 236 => 0.0 ch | 181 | 171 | 158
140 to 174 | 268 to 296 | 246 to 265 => 0.7 ch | 179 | 156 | 158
